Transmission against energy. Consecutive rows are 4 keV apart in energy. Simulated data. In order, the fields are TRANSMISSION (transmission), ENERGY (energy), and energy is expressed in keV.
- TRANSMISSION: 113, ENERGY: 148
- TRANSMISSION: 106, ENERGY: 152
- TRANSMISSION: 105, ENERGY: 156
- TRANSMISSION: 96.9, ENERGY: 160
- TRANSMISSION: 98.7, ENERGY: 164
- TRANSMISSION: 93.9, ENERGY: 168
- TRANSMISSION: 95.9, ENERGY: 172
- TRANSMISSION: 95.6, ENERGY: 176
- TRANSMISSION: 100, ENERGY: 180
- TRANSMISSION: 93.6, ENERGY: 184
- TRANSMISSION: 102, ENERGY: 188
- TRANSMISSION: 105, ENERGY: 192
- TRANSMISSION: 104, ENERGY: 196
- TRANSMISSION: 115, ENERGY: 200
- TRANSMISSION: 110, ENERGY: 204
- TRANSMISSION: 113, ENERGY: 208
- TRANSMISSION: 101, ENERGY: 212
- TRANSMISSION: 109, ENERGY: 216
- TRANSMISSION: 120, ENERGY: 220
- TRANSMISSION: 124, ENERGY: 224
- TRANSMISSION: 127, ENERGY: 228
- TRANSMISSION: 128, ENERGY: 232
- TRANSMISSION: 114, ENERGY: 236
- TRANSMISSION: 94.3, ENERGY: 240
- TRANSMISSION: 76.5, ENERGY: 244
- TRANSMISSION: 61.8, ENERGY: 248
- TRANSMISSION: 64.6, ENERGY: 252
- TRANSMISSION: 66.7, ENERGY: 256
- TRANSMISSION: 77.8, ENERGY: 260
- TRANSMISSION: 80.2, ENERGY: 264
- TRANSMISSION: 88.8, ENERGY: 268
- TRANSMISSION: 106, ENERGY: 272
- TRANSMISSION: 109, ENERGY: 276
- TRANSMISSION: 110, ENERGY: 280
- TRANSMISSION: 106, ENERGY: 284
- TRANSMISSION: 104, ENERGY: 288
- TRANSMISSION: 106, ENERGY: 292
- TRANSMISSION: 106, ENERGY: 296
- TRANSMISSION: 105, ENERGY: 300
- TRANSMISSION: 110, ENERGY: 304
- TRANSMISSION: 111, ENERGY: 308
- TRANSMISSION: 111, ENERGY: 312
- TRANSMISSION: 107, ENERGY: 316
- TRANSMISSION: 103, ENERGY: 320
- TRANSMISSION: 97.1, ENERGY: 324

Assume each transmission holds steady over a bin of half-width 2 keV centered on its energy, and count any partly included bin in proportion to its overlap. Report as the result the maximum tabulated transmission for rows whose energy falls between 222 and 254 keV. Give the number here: 128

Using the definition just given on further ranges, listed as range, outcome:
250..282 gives 110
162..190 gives 102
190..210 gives 115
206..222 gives 120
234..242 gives 114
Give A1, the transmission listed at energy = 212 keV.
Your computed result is 101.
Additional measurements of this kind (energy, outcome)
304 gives 110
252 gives 64.6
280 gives 110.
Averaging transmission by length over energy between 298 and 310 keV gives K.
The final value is 109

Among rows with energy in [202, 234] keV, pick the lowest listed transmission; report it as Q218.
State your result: 101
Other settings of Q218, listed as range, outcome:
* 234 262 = 61.8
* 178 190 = 93.6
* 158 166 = 96.9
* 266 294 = 88.8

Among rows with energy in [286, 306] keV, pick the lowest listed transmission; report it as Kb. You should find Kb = 104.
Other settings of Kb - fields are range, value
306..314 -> 111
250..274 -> 64.6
